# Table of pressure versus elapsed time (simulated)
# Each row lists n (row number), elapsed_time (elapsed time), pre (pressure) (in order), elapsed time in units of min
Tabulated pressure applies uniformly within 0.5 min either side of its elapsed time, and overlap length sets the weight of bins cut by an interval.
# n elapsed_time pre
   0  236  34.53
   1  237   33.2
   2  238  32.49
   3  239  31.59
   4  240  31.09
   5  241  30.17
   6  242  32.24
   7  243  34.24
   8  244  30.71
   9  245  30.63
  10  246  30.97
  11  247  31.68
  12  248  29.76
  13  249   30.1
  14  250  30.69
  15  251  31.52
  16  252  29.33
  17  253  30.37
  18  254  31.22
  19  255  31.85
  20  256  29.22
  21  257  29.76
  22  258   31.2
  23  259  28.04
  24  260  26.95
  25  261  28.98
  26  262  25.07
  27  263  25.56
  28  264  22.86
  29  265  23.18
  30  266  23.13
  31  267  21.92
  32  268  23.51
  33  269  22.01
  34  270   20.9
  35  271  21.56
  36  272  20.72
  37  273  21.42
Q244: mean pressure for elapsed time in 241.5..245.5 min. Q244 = 32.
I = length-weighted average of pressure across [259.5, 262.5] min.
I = 27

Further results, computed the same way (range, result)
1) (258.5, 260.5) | 27.5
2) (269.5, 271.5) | 21.2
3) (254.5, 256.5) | 30.5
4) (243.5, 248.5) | 30.8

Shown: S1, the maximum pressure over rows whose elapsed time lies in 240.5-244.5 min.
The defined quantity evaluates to 34.24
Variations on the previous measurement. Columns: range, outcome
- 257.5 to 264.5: 31.2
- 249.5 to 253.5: 31.52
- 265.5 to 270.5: 23.51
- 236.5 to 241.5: 33.2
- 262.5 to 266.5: 25.56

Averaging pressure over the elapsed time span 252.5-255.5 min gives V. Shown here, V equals 31.1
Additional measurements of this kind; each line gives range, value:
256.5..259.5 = 29.7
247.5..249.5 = 29.9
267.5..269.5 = 22.8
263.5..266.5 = 23.1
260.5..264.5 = 25.6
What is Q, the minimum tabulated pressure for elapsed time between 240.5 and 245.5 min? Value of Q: 30.17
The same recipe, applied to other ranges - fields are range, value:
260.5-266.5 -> 22.86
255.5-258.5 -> 29.22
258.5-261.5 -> 26.95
